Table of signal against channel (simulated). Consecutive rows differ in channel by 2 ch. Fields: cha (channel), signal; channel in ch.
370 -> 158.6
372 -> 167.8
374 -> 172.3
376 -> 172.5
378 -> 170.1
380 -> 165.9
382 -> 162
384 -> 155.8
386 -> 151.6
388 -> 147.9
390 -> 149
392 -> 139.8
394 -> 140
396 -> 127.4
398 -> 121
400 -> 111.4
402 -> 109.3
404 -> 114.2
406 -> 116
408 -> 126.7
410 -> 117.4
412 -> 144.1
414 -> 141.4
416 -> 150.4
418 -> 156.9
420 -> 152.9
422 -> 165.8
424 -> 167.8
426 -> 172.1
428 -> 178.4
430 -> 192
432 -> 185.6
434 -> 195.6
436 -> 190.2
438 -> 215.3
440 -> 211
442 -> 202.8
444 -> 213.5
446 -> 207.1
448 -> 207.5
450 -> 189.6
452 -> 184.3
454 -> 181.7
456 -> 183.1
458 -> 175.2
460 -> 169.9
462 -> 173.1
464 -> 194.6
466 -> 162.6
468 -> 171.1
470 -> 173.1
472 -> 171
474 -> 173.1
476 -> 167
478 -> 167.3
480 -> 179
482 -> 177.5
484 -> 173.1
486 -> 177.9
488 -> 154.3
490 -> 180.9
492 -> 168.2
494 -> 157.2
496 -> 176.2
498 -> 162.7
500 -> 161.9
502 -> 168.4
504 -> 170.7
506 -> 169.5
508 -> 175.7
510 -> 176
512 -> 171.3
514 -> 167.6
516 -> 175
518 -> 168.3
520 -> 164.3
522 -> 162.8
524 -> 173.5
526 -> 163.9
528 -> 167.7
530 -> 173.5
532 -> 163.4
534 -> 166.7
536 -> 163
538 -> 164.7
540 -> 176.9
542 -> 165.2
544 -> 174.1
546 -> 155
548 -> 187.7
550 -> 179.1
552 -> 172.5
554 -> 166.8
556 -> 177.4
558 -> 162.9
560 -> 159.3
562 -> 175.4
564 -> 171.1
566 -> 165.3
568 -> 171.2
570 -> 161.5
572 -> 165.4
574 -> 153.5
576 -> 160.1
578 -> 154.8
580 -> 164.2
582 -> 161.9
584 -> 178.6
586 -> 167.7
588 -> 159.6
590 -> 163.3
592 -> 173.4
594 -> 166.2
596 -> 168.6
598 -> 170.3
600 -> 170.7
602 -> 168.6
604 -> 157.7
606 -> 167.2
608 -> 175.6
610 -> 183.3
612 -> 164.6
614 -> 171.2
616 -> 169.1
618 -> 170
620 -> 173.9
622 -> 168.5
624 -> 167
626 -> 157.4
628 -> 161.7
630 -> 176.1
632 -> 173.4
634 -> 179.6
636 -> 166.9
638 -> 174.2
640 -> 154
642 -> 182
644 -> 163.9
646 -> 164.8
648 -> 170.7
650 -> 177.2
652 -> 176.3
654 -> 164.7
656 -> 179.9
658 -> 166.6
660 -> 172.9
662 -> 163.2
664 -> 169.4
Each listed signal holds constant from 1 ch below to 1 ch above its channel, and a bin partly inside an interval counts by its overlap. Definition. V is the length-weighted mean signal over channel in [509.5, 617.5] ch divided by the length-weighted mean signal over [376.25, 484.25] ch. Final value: 1.0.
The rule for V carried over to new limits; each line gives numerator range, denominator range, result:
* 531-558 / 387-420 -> 1.28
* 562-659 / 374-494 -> 1.01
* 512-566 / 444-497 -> 0.95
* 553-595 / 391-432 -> 1.16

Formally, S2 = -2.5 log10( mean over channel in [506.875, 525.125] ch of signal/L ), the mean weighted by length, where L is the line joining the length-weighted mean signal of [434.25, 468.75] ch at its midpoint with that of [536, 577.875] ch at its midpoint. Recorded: 0.04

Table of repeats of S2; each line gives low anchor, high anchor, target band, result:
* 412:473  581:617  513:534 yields 0.04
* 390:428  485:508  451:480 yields -0.11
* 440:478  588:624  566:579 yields 0.07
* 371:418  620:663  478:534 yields -0.10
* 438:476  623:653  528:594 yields 0.06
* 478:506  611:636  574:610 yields 0.02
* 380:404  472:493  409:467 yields -0.15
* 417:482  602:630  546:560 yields 0.01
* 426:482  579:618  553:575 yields 0.04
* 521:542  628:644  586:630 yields 0.01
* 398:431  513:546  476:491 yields -0.09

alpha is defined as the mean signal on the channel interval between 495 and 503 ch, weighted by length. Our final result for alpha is 167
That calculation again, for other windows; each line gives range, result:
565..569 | 168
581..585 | 170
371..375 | 170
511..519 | 171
